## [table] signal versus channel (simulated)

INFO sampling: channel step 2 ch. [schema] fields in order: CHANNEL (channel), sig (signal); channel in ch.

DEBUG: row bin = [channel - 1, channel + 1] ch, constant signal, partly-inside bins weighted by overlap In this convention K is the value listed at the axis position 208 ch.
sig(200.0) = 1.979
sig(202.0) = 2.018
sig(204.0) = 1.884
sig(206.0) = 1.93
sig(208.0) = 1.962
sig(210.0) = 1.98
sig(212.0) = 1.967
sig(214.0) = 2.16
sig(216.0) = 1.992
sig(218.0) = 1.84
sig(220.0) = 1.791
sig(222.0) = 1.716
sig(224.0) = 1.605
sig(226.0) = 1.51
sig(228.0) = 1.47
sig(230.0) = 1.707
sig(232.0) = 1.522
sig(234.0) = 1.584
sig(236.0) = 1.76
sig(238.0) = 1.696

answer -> 1.962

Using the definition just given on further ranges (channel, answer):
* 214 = 2.16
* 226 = 1.51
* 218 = 1.84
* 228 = 1.47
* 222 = 1.716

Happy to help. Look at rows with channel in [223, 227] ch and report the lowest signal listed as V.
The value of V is 1.51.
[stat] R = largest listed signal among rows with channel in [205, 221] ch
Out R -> 2.16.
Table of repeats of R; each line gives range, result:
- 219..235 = 1.791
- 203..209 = 1.962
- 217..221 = 1.84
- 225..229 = 1.51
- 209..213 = 1.98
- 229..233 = 1.707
